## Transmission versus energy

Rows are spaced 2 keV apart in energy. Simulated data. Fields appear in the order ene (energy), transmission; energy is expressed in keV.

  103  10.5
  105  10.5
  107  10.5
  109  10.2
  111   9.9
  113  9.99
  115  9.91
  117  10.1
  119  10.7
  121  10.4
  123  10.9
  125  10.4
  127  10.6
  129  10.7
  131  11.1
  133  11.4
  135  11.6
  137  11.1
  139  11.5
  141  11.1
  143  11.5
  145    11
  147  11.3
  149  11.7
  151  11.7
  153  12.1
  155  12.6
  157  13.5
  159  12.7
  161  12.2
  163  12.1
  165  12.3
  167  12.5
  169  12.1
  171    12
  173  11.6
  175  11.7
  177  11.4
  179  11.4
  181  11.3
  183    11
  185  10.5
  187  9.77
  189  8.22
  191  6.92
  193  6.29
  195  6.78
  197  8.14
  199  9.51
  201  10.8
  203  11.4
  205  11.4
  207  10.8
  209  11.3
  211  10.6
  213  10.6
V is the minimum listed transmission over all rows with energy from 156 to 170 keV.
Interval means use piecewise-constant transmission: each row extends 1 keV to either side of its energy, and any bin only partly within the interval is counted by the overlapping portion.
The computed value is 12.1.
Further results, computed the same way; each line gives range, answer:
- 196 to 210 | 8.14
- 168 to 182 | 11.3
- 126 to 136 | 10.6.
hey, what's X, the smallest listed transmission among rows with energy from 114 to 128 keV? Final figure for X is 9.91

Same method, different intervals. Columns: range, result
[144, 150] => 11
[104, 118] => 9.9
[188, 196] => 6.29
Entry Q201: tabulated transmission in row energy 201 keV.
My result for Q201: 10.8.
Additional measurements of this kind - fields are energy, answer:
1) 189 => 8.22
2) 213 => 10.6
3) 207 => 10.8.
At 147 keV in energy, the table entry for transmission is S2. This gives 11.3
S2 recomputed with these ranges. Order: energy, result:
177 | 11.4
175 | 11.7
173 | 11.6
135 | 11.6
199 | 9.51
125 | 10.4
